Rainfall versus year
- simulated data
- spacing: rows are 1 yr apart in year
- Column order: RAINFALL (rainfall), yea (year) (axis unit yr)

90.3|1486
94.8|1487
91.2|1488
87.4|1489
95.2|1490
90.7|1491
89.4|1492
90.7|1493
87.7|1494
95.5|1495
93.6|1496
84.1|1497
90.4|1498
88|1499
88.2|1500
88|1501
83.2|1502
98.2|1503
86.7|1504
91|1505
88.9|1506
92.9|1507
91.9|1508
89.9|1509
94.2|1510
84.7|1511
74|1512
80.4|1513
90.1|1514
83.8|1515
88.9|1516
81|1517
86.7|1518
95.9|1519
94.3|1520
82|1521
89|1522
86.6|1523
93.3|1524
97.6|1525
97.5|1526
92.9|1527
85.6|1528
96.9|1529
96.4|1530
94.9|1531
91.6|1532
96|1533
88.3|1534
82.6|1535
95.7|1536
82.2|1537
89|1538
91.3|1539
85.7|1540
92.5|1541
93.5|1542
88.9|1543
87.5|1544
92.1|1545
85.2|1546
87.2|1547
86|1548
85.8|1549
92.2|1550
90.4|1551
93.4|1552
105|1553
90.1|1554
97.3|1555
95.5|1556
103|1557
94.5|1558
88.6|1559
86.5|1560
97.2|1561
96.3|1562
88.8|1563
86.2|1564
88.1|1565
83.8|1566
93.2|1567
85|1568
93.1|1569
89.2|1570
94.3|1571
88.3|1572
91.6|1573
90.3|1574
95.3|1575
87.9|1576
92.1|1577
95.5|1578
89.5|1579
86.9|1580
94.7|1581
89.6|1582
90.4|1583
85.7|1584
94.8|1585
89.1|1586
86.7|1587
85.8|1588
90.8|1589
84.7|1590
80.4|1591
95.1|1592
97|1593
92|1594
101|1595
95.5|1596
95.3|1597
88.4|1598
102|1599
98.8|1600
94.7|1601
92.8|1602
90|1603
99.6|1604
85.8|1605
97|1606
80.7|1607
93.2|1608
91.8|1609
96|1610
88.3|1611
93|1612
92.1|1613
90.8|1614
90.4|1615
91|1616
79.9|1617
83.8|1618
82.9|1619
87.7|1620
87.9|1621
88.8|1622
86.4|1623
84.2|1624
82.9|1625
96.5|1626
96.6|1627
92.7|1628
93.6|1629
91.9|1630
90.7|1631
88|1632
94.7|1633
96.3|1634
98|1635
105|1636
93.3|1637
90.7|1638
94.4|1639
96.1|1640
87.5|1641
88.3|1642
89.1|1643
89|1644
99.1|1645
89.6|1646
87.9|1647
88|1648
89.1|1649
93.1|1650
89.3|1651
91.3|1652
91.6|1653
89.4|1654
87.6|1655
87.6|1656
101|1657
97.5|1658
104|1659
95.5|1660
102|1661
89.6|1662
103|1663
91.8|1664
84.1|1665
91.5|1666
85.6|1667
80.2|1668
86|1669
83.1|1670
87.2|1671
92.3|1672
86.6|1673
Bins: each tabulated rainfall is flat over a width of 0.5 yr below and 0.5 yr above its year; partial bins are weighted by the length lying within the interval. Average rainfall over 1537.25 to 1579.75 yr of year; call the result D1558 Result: 91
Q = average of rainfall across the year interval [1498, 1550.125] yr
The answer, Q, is 89.4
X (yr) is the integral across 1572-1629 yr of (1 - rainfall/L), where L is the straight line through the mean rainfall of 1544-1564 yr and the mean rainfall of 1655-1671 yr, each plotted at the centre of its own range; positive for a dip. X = 0.75 yr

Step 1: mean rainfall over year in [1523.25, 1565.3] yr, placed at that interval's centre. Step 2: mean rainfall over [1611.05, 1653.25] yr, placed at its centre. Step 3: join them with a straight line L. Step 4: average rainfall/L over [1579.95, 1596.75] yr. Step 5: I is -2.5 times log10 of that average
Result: 0.01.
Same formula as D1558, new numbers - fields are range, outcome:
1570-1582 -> 91.3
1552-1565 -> 93.8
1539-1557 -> 91.4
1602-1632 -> 89.9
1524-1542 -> 91.7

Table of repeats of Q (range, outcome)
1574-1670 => 91.4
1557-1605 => 91.5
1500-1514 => 88.1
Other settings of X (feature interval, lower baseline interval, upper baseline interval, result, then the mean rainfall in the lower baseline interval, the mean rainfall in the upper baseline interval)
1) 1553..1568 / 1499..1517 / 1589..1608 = -0.3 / 87.8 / 92.8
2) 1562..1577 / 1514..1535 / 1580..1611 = 0.2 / 90.7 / 91.8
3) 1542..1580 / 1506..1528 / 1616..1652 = -0.7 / 88.9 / 90.7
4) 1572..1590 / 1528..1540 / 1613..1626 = -0.3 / 90.9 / 87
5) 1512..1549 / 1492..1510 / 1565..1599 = 0.4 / 90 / 90.8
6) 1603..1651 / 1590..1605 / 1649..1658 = 0.9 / 93.9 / 91.6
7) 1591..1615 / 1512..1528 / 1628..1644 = -0.4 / 88.7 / 93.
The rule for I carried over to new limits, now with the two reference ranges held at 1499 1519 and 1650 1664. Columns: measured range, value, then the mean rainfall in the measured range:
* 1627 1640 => -0.01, 94.3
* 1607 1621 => 0.04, 88.9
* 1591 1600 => -0.04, 95.1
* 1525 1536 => -0.05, 92.7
